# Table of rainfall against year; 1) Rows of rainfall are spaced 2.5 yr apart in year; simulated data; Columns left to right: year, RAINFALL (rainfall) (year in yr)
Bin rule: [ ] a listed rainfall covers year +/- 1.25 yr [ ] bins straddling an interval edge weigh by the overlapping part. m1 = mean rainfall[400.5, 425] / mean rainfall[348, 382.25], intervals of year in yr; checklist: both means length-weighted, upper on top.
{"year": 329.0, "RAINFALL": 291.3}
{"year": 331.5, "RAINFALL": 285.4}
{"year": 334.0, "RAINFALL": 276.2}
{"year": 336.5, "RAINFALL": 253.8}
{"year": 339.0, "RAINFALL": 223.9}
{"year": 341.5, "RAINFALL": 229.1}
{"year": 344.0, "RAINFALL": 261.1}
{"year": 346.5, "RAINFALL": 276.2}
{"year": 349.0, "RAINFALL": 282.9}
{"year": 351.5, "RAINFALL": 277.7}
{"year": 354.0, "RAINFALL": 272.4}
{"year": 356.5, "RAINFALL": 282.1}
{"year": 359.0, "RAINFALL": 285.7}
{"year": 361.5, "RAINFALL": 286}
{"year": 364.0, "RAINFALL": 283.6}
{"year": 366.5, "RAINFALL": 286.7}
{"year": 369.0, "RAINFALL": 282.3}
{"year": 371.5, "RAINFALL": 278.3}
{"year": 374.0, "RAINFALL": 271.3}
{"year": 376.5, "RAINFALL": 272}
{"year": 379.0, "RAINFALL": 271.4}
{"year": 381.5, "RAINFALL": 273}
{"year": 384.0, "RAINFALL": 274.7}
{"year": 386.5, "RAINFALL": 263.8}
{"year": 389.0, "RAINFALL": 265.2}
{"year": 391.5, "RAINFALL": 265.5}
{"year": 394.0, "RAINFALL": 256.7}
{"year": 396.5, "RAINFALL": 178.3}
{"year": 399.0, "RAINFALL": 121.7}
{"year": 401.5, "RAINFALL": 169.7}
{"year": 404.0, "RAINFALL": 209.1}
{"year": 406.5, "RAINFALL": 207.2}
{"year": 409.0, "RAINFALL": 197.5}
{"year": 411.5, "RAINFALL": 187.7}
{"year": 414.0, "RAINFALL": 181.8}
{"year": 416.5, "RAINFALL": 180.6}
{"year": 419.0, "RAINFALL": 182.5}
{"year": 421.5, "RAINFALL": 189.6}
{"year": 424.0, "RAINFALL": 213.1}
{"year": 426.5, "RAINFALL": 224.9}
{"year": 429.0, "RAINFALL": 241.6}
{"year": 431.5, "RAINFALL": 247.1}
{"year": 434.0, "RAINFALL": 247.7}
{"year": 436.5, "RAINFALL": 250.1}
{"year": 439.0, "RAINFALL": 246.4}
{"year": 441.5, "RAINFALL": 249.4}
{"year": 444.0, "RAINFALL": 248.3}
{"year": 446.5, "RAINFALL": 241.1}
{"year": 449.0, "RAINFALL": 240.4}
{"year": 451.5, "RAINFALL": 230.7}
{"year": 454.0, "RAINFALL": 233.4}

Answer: 0.69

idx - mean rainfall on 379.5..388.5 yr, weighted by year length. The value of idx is 270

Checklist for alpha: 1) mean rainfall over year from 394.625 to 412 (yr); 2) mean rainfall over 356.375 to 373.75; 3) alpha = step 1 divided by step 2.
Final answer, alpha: 0.65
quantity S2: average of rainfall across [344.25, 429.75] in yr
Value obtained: 241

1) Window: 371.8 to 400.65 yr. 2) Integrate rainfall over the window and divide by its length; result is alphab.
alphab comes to 247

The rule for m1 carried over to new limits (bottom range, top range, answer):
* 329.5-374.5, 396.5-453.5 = 0.78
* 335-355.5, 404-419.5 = 0.74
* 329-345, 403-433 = 0.80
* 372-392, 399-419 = 0.69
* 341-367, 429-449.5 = 0.89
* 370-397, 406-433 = 0.78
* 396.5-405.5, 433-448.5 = 1.46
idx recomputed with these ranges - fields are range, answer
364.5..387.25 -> 275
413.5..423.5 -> 186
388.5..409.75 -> 206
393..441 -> 207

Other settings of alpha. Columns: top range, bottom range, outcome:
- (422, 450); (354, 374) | 0.85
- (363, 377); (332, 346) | 1.11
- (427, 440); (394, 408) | 1.33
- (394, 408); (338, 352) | 0.72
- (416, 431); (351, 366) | 0.74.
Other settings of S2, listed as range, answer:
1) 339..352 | 261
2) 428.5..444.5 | 247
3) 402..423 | 191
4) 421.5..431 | 223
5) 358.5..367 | 285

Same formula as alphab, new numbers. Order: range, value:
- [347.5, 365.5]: 281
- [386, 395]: 263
